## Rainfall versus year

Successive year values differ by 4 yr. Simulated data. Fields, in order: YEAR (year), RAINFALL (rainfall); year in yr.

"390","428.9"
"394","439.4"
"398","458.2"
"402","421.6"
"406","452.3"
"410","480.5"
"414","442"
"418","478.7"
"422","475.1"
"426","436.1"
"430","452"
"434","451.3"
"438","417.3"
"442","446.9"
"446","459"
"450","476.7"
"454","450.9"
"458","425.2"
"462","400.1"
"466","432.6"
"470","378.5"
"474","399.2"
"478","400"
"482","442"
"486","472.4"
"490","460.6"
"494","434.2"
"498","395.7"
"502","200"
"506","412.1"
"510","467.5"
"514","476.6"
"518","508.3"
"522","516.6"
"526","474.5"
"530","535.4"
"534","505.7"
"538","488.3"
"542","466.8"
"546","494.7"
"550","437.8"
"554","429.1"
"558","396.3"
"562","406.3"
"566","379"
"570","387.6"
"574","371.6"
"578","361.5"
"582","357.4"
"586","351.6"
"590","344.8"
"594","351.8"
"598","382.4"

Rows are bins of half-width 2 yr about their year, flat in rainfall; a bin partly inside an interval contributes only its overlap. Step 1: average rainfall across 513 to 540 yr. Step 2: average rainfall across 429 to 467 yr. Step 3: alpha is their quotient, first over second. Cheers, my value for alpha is 1.1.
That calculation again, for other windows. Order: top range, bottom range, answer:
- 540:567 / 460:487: 1.04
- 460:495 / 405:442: 0.94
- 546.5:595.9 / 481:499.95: 0.87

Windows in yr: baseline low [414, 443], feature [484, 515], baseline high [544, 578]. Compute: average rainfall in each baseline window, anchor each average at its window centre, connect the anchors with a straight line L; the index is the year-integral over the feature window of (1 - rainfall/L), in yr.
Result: 1.1 yr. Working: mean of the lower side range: 451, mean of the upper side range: 410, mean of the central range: 413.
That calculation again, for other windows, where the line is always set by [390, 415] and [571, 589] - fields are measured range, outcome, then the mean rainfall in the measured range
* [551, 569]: -1.59 yr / 404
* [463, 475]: 0.34 yr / 404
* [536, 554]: -4.23 yr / 467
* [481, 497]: -1.73 yr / 449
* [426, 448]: -0.69 yr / 444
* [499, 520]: -0.91 yr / 412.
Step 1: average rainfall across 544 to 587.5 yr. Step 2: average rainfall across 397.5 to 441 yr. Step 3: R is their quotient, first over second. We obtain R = 0.88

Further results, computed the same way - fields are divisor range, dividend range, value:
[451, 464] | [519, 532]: 1.19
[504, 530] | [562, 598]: 0.76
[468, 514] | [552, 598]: 0.92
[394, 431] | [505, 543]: 1.07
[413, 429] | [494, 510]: 0.80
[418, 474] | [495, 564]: 1.02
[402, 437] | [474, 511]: 0.89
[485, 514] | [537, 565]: 1.08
